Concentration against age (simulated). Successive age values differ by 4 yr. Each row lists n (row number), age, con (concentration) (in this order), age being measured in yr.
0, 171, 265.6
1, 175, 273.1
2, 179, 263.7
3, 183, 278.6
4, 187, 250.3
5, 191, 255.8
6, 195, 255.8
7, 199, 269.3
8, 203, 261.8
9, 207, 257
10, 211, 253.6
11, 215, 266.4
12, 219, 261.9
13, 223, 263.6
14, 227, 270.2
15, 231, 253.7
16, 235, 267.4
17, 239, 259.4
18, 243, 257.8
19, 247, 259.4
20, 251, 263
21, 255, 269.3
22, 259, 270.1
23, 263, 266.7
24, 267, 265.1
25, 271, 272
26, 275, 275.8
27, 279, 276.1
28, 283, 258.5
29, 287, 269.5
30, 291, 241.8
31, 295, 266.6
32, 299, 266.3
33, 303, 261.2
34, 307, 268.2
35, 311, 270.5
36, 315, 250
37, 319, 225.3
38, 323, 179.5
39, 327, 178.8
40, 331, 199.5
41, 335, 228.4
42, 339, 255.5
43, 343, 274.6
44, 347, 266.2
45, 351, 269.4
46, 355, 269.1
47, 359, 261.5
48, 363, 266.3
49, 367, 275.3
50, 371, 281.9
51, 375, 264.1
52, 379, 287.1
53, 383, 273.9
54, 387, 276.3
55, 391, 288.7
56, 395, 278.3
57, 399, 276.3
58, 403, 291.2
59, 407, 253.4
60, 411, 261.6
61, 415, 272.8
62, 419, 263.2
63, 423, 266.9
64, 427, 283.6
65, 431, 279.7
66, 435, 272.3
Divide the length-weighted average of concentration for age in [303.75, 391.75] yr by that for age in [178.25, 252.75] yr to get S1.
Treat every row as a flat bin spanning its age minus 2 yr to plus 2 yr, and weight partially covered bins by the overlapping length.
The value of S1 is 1.0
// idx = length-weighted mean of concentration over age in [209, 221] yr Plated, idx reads 261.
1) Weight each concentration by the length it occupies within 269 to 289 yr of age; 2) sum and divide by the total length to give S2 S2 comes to 270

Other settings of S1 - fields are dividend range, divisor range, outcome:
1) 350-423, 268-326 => 1.07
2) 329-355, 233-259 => 0.95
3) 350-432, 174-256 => 1.04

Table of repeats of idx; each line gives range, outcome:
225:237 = 264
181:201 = 262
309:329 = 221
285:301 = 261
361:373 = 274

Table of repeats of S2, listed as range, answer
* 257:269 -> 267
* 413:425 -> 268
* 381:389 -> 275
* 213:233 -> 263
